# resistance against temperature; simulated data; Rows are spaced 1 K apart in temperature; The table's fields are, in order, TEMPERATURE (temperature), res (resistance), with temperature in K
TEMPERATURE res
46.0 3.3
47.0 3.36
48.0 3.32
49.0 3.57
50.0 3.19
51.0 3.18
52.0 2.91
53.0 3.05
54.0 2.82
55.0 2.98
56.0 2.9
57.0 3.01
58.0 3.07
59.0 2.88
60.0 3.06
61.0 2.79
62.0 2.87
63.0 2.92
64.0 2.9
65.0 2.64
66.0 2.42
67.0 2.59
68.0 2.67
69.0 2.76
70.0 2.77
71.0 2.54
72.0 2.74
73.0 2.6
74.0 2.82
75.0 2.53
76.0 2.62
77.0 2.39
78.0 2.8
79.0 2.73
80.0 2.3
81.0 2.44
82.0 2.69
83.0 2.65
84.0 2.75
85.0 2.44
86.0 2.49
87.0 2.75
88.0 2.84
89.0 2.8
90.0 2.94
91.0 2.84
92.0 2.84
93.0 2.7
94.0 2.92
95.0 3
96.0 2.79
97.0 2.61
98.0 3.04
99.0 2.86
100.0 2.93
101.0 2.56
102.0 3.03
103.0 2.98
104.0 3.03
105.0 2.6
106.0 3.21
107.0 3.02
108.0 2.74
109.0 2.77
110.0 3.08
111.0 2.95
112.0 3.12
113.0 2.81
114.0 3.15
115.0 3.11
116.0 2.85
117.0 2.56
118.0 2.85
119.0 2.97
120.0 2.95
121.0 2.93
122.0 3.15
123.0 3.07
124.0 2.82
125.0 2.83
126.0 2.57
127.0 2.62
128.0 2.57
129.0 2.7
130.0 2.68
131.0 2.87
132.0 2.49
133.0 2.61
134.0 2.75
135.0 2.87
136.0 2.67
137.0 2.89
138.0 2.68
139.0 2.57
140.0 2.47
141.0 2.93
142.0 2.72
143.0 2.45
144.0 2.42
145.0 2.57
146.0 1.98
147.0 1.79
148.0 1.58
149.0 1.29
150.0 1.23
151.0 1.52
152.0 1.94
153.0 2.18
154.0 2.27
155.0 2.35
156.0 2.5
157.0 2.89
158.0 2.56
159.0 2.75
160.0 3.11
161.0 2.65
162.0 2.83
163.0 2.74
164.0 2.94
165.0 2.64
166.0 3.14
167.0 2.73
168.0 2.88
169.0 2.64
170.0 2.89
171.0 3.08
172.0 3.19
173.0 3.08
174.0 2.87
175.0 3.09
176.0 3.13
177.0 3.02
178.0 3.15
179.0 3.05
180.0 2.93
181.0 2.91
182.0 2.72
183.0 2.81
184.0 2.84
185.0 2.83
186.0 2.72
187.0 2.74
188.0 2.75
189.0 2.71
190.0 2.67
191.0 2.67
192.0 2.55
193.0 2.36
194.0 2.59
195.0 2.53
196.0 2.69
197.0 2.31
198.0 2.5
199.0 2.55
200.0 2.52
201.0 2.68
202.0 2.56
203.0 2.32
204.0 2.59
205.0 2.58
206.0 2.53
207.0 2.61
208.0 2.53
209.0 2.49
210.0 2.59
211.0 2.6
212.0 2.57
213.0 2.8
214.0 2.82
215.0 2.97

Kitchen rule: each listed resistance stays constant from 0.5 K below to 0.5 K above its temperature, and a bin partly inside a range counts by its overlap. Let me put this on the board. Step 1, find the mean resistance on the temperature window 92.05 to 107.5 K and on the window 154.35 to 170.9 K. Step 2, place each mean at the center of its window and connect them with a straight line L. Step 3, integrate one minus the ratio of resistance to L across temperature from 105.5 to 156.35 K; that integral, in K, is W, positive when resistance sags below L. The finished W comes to 4.1 K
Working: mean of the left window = 2.88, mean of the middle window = 2.6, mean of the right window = 2.77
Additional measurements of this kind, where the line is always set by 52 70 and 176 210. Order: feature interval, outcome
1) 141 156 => 3.6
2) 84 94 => 0.2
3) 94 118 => -1.0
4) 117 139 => -0.2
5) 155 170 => -0.3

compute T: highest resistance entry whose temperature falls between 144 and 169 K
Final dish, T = 3.14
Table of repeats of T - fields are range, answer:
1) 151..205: 3.19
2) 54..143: 3.21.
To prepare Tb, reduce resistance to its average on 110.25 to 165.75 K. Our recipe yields 2.6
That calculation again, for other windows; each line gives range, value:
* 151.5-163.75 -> 2.57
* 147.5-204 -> 2.63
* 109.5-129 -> 2.89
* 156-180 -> 2.91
